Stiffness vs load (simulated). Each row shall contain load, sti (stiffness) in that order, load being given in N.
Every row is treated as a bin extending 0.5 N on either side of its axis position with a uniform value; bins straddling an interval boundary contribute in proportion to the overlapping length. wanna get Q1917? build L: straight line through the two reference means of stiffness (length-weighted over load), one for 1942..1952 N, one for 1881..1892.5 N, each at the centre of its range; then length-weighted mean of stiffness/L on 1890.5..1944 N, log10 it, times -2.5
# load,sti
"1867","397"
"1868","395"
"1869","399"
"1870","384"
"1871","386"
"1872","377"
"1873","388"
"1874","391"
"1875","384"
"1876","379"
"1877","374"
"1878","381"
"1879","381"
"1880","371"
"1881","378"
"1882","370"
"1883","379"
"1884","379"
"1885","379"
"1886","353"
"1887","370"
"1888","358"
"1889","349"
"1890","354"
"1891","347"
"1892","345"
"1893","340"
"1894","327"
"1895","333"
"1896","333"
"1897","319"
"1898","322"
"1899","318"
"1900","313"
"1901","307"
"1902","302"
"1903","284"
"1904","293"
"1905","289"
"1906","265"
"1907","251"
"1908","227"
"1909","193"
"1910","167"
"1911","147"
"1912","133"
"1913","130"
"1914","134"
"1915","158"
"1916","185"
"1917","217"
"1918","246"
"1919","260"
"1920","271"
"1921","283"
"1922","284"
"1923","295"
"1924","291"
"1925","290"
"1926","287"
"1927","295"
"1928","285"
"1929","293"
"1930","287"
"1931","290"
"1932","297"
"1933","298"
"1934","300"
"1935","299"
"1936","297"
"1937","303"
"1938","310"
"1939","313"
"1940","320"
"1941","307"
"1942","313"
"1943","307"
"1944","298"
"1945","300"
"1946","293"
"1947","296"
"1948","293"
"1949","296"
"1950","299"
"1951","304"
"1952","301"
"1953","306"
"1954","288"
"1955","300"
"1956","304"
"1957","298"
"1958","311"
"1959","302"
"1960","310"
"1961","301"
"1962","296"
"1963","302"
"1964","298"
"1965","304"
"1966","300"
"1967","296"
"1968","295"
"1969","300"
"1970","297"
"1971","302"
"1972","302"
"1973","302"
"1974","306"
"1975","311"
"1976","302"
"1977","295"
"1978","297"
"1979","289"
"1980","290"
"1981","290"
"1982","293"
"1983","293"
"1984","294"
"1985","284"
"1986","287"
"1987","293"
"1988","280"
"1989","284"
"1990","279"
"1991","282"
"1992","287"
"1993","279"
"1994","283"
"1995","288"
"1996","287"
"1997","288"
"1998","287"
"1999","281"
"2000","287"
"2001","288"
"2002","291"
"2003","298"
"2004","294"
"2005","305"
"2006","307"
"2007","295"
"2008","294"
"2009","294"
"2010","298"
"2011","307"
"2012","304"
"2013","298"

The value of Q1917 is 0.19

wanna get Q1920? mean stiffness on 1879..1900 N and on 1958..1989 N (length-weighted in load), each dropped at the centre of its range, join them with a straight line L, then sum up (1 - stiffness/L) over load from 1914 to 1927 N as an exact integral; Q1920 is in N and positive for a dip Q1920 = 3.1 N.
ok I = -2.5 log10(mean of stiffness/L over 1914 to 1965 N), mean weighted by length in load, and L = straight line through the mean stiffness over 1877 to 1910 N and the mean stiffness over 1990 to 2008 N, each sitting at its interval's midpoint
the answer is 0.080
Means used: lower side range 327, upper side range 290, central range 288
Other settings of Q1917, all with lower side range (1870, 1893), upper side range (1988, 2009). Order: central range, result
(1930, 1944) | 0.10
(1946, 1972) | 0.06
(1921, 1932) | 0.17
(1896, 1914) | 0.38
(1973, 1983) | 0.02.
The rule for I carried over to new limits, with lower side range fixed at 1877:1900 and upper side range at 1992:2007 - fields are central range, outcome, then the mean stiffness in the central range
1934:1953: 0.07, 303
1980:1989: 0.04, 289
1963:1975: 0.02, 301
